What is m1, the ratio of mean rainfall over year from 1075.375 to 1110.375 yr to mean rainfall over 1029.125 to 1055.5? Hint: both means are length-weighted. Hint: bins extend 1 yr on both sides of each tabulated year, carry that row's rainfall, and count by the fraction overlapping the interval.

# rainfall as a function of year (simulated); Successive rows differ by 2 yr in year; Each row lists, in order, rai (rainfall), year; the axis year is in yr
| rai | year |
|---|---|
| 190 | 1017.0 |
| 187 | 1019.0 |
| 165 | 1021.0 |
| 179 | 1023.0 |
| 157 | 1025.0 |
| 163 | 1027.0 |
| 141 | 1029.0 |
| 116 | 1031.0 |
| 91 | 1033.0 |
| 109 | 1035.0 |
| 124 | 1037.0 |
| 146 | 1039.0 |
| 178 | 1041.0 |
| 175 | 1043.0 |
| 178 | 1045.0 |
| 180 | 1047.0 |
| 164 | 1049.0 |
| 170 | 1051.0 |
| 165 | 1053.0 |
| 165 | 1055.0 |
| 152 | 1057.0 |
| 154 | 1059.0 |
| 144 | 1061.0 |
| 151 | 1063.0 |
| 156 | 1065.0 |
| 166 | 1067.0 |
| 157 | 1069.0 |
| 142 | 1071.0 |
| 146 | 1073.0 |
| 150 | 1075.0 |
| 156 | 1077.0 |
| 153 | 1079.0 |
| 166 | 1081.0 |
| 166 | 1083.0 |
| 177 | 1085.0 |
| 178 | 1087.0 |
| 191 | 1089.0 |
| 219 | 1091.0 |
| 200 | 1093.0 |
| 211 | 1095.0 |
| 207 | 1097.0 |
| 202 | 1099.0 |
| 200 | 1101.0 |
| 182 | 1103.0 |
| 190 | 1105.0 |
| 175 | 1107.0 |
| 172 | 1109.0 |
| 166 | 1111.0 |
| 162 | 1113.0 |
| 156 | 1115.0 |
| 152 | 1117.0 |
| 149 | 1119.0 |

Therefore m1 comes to 1.23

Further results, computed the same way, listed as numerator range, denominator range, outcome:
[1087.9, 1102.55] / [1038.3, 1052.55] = 1.19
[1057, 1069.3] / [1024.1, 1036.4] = 1.20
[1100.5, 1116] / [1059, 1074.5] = 1.15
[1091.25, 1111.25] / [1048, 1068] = 1.21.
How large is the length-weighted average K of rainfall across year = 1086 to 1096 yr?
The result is 200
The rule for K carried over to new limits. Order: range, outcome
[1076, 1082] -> 158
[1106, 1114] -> 169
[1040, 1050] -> 175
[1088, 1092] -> 205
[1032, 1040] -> 118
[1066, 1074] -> 153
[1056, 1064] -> 150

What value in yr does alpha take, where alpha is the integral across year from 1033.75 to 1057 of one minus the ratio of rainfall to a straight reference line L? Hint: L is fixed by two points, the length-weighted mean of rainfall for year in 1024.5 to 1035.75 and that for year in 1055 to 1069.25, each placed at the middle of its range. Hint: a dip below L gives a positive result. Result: -2.8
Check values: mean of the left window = 129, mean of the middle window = 158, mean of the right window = 155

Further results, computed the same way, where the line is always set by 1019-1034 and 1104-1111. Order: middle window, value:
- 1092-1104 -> -1.8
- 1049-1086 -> 1.1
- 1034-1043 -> 0.5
